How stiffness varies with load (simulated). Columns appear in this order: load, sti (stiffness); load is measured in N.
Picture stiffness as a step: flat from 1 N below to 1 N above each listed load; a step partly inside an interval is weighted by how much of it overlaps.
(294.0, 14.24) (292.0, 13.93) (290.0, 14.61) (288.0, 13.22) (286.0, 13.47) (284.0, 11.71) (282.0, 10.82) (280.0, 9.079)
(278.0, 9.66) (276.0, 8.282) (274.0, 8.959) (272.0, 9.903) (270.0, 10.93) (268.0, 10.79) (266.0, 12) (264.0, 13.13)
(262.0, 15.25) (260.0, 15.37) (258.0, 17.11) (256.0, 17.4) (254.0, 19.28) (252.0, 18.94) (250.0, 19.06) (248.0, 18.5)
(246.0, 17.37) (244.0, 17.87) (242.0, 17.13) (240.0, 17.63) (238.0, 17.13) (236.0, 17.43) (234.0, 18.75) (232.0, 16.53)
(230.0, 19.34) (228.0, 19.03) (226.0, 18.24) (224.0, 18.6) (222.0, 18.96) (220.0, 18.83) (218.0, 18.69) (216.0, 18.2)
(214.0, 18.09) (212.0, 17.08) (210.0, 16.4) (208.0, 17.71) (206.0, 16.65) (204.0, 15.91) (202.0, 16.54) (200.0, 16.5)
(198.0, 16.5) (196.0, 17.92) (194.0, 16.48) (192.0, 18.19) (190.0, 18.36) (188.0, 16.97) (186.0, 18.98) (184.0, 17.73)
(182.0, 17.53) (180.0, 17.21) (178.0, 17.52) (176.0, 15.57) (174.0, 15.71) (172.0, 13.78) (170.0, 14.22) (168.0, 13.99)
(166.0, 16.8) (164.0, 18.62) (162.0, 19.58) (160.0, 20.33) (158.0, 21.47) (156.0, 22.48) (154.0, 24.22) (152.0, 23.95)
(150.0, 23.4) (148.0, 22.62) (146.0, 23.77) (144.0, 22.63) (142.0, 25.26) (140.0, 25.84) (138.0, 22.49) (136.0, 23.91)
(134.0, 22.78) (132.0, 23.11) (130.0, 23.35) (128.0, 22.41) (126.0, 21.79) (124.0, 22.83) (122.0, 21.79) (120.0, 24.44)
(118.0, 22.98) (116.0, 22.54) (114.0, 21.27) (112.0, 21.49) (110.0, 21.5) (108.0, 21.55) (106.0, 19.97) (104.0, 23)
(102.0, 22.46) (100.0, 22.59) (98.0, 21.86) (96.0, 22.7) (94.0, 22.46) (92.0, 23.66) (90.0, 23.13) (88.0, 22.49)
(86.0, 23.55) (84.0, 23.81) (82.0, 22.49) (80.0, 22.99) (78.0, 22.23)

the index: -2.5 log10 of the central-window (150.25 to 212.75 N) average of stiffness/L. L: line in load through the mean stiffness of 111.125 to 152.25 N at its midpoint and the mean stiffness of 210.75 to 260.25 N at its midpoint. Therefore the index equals 0.16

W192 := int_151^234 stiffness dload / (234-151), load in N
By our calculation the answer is 17.9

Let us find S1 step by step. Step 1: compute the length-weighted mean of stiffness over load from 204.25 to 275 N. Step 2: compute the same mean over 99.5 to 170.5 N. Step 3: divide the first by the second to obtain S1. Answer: 0.76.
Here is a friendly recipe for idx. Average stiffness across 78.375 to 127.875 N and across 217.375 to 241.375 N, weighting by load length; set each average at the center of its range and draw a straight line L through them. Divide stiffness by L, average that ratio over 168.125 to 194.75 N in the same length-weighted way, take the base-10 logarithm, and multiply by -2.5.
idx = 0.186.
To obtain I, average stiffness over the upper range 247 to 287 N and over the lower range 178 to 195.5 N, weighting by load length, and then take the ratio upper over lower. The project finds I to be 0.76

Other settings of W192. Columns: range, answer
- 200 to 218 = 17.1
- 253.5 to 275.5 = 13.4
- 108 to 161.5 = 22.8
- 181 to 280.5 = 16.4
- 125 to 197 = 20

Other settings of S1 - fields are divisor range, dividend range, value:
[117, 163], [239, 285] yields 0.62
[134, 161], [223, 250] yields 0.77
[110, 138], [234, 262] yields 0.78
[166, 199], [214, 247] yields 1.09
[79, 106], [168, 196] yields 0.74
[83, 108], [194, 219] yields 0.76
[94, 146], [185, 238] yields 0.78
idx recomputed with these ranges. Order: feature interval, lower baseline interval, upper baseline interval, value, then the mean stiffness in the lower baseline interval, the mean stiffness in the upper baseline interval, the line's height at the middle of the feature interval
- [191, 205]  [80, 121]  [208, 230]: 0.13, 22.5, 18.2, 19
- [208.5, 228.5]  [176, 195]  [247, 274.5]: -0.11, 17.6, 14.9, 16.4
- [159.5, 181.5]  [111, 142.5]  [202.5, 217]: 0.20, 23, 17.1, 19.9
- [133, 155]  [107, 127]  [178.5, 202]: -0.16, 22.2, 17.4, 20.5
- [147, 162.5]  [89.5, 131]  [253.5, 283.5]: -0.14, 22.4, 12.4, 19.6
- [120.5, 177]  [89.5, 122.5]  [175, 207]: -0.07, 22.3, 17.2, 19.7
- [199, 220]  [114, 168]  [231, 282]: 0.04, 22.3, 14.9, 17.9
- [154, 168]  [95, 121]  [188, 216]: -0.02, 22.2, 17.1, 19.3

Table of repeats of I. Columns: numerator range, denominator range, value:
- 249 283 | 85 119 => 0.60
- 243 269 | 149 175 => 0.85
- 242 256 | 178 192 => 1.03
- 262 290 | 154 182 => 0.63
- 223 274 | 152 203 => 0.92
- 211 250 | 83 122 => 0.81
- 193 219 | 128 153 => 0.73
